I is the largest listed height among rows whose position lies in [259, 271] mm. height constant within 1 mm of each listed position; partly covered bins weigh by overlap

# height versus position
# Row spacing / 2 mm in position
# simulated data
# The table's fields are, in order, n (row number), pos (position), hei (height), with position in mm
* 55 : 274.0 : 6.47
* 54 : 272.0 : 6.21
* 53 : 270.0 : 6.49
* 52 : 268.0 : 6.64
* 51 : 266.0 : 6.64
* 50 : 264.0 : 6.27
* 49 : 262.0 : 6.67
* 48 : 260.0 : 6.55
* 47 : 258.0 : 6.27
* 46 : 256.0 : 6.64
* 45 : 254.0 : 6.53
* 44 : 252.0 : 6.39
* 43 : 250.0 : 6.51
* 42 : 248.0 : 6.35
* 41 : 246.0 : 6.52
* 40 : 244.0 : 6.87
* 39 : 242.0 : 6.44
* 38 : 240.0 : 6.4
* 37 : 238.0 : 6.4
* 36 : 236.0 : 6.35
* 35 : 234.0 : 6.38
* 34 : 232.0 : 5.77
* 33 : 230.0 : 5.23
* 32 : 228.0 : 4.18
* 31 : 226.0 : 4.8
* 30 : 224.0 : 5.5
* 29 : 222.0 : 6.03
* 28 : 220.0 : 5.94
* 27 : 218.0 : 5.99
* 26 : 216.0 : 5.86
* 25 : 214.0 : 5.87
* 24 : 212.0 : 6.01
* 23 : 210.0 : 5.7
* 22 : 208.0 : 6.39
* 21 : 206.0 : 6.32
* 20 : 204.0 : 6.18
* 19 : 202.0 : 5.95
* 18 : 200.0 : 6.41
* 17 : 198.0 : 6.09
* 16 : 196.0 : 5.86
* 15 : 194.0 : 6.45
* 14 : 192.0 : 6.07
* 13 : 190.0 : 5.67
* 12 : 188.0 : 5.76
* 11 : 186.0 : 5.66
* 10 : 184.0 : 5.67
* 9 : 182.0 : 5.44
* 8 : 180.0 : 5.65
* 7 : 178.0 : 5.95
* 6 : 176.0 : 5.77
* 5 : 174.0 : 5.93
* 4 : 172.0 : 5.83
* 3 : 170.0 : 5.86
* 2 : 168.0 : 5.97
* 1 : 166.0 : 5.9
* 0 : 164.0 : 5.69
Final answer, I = 6.67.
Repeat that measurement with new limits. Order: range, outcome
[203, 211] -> 6.39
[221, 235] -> 6.38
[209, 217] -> 6.01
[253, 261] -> 6.64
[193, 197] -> 6.45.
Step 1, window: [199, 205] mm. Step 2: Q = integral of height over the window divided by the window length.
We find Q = 6.18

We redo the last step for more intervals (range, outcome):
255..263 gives 6.53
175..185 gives 5.7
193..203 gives 6.15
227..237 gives 5.58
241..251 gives 6.54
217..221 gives 5.96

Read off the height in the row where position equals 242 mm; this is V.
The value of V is 6.44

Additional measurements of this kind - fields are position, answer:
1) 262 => 6.67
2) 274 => 6.47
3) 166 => 5.9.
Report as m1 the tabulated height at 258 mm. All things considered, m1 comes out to 6.27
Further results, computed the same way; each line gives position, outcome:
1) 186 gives 5.66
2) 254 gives 6.53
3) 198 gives 6.09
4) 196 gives 5.86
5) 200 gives 6.41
